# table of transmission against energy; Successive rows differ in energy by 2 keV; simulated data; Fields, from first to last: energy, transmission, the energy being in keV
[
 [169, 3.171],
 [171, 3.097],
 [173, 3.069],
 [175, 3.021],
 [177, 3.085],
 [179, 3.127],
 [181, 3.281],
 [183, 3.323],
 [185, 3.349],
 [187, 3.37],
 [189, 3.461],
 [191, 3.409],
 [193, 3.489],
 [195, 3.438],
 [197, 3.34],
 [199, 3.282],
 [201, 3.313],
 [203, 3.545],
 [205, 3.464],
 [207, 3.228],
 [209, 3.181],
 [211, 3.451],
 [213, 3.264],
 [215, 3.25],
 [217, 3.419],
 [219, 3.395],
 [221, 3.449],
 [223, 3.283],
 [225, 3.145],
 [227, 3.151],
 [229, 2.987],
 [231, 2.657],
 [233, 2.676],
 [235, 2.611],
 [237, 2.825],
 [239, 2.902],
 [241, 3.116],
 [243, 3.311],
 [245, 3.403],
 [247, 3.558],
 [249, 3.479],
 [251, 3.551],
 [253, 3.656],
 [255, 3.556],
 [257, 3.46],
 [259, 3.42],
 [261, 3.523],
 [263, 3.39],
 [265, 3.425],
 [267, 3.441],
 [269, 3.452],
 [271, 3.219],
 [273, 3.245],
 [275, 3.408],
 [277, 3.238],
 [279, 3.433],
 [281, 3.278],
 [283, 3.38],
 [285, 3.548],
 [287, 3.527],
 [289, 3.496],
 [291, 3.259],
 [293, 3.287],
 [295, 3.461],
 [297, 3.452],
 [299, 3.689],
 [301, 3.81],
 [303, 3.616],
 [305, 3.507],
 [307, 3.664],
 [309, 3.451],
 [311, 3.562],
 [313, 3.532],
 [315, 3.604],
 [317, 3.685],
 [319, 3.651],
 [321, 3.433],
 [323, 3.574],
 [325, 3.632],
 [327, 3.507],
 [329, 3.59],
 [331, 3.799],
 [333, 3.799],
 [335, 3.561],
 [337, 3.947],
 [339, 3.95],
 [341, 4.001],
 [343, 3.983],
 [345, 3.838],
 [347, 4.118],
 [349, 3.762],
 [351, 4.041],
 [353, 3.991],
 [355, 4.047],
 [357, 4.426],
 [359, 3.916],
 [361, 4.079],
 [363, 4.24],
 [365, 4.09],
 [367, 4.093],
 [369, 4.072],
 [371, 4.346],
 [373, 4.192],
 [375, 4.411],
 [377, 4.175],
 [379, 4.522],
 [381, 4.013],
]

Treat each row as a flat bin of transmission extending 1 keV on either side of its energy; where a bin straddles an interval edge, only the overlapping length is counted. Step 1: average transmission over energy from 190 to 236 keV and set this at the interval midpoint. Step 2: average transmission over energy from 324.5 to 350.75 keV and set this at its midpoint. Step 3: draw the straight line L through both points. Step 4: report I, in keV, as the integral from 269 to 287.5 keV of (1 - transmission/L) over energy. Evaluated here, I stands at 0.9 keV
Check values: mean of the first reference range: 3.24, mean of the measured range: 3.36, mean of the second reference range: 3.82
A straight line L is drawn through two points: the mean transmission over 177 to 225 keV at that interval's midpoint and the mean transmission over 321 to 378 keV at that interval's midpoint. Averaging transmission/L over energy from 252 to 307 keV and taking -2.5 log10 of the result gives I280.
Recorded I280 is 0.065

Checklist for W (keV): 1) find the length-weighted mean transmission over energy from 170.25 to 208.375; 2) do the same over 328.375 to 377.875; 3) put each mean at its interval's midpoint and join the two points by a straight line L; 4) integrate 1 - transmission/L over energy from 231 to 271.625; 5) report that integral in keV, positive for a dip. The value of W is 3.3 keV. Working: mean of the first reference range 3.3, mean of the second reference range 4.02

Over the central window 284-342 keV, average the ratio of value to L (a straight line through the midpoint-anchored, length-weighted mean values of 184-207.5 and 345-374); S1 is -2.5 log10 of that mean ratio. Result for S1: 0.08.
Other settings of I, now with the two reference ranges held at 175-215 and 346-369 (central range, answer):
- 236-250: 1.3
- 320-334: 1.1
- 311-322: 0.9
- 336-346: 0.1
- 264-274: 0.8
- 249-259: 0.2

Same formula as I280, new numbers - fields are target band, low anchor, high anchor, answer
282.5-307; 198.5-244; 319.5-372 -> 0.030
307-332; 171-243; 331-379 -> 0.076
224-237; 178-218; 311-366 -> 0.204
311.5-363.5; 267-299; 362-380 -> 0.025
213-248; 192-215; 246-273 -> 0.093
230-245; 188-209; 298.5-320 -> 0.192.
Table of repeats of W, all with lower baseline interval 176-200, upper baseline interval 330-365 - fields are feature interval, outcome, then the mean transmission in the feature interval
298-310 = 0.6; 3.62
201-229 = 1.0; 3.31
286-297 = 1.0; 3.41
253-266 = 0.5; 3.48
